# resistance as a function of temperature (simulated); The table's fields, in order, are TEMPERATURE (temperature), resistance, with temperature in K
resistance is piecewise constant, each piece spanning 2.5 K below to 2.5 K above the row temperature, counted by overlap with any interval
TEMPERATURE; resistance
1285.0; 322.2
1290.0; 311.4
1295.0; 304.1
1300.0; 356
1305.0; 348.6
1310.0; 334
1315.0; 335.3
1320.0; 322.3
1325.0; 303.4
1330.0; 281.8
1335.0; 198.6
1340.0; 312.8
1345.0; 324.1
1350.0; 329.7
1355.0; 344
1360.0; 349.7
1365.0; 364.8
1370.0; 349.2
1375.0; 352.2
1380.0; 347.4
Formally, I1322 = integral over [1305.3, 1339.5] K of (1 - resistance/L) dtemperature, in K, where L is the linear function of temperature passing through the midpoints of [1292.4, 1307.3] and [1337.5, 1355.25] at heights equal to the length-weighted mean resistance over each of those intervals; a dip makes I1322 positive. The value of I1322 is 3.2 K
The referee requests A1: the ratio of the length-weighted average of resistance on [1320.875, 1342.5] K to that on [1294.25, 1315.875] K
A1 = 0.82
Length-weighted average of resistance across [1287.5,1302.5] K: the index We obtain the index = 324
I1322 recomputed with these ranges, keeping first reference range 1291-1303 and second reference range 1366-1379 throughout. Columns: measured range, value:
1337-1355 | 1.15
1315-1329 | 0.94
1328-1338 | 2.88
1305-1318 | -0.15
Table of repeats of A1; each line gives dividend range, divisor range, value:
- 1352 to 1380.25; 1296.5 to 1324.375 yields 1.05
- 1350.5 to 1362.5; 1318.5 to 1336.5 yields 1.24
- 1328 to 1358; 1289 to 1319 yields 0.90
